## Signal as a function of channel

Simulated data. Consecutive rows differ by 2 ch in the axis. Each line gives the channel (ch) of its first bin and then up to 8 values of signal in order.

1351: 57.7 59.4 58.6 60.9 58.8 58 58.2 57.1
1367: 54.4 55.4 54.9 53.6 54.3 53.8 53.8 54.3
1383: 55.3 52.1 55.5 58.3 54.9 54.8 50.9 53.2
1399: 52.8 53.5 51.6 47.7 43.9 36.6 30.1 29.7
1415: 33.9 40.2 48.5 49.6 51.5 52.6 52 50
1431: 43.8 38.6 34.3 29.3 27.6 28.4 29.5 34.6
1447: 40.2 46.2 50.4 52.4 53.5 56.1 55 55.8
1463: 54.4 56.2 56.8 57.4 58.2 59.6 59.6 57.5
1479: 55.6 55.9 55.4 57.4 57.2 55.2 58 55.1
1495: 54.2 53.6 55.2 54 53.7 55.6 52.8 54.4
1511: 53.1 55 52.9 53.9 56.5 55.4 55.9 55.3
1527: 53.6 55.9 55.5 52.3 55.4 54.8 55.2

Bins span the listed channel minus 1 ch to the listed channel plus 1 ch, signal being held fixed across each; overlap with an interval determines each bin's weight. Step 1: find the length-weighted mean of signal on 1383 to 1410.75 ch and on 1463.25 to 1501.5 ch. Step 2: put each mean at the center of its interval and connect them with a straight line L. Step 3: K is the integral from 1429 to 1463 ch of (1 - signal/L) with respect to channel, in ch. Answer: 7.10 ch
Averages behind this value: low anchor 50.8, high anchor 56.4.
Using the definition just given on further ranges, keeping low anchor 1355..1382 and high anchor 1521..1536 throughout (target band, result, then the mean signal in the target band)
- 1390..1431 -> 6.6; 46.8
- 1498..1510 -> 0.2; 54.3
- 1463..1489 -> -0.8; 57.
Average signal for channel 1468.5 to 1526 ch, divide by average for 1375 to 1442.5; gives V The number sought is 1.21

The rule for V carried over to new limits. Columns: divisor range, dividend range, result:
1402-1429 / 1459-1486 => 1.29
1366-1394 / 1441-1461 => 0.84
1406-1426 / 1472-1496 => 1.36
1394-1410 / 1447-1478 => 1.12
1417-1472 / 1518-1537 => 1.18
